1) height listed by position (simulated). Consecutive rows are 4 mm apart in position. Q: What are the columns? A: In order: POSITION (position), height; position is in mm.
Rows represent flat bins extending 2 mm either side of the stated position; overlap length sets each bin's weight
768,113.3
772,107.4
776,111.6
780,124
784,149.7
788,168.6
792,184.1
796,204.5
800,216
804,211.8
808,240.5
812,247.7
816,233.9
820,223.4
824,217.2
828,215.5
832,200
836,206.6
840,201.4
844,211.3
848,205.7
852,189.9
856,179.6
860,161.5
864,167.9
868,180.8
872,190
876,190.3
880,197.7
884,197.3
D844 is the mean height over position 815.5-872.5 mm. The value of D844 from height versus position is 198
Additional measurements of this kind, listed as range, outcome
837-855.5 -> 200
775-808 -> 177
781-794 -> 164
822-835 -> 211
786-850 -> 212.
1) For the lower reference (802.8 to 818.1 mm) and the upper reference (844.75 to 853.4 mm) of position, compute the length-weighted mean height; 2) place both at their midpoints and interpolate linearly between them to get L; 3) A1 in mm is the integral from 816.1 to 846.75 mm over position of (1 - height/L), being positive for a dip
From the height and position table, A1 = 0.5 mm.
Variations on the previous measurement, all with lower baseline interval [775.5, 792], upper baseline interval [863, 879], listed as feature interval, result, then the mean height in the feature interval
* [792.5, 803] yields -3.7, 207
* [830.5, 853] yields -4.2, 203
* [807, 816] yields -4.8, 242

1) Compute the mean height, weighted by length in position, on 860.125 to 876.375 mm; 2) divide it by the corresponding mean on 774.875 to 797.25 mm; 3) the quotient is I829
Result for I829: 1.14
